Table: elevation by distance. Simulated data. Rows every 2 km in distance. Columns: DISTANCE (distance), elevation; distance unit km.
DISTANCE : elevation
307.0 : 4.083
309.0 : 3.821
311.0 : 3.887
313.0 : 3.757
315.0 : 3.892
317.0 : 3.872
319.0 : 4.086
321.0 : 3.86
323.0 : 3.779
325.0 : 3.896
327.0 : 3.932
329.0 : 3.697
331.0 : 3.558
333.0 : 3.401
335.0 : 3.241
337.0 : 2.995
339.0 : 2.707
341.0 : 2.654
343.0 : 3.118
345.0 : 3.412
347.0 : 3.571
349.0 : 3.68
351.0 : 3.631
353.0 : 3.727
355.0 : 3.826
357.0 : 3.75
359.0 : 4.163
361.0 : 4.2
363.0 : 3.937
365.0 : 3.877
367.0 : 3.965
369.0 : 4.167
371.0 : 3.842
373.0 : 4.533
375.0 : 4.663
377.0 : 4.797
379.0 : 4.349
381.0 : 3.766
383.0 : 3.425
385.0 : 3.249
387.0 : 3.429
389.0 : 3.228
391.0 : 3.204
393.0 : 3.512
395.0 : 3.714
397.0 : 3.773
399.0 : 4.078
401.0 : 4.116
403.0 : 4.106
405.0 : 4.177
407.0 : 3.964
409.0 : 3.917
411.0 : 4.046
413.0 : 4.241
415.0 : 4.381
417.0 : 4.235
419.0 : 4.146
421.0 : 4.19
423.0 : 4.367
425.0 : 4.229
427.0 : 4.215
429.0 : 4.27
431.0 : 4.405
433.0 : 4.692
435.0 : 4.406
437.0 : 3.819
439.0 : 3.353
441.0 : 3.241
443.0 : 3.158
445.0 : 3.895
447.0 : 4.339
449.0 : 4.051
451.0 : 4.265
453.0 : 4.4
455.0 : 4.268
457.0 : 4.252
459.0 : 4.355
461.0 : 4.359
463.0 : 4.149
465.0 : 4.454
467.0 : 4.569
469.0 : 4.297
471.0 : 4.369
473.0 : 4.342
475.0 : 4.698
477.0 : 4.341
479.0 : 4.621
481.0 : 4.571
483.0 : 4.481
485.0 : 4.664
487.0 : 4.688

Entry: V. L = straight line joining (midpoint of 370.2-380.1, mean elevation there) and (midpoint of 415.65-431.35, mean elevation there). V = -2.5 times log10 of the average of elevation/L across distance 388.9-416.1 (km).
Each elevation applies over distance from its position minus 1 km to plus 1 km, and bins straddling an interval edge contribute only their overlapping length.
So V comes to 0.11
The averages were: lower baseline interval 4.44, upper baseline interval 4.25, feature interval 3.91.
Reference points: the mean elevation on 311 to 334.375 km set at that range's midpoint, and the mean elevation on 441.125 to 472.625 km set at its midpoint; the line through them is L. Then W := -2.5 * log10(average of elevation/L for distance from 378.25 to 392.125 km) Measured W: 0.14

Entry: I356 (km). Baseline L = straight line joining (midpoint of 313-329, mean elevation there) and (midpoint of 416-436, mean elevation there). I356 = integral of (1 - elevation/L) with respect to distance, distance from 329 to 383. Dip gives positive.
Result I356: 3.85 km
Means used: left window 3.88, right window 4.32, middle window 3.74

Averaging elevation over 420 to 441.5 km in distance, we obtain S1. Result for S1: 4.13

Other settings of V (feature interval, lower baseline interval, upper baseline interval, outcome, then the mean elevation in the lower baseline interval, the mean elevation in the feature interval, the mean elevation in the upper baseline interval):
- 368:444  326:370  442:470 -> -0.02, 3.6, 3.98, 4.2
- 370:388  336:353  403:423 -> -0.09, 3.25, 4.01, 4.15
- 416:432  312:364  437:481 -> -0.06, 3.63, 4.26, 4.18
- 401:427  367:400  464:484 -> -0.03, 3.86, 4.17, 4.47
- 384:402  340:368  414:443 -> 0.09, 3.68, 3.59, 4.11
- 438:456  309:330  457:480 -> 0.12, 3.86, 3.89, 4.41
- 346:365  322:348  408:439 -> -0.08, 3.38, 3.83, 4.21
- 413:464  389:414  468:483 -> 0.01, 3.88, 4.14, 4.46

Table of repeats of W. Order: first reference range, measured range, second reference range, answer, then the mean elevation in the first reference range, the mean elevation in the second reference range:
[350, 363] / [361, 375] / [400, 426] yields -0.044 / 3.89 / 4.16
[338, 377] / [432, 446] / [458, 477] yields 0.119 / 3.79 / 4.4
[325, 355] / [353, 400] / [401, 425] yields -0.031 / 3.41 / 4.16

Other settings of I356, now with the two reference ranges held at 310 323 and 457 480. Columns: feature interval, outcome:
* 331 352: 3.8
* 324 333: 0.4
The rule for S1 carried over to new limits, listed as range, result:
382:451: 3.93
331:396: 3.68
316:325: 3.9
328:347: 3.22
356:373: 4.02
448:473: 4.32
